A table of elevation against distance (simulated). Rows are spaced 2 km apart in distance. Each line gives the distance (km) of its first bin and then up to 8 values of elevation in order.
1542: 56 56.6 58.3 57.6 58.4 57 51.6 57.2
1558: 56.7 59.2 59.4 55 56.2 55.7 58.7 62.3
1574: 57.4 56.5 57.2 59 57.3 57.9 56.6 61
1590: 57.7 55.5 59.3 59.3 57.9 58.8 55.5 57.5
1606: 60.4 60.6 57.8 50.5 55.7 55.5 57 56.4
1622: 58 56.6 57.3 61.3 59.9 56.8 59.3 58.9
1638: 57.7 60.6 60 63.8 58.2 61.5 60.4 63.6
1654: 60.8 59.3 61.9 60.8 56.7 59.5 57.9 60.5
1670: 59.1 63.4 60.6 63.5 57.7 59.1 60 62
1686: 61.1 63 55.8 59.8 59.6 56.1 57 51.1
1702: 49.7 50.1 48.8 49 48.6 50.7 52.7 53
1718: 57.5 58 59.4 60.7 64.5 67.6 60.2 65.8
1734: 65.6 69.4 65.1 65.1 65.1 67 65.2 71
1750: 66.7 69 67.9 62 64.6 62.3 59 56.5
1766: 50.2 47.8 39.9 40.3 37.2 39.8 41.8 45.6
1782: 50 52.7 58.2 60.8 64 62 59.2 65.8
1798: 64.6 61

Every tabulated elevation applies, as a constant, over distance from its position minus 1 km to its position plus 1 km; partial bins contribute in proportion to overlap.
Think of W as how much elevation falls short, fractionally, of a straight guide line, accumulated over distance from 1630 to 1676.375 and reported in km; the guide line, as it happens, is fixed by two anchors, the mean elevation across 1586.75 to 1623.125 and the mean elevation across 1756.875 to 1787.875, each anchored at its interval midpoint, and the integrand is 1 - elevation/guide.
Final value -4.1 km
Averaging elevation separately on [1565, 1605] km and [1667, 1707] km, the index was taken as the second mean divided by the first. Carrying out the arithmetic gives 1.00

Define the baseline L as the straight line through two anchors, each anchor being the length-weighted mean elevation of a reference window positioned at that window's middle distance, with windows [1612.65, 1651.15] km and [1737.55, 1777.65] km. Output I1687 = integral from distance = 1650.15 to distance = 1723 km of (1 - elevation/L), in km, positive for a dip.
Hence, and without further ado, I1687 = 1.0 km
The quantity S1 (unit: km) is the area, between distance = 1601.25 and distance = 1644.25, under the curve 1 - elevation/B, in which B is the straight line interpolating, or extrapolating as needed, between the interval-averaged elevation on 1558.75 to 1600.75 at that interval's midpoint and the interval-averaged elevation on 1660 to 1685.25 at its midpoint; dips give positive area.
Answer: 0.7 km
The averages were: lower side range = 58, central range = 58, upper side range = 60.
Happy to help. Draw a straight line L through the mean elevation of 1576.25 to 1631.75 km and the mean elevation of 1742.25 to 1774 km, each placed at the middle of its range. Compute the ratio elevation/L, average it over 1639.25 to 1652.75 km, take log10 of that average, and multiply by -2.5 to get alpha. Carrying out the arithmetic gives -0.06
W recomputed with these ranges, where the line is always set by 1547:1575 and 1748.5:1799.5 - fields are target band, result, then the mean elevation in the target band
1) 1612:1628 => 0.1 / 56.5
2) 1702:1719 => 1.5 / 51.2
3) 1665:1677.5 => -0.9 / 60.7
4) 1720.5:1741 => -3.0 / 64.2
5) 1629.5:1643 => -0.5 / 59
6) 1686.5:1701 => -0.3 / 57.6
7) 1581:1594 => -0.2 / 57.8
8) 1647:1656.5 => -0.8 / 61.2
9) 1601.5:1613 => 0.0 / 57.1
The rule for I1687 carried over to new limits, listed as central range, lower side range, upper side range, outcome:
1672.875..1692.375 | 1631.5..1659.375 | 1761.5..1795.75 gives -0.9 km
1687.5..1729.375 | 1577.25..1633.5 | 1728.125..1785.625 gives 1.4 km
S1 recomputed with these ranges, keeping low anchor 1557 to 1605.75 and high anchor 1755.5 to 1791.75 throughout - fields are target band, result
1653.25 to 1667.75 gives -1.10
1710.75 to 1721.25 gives -0.14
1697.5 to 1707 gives 0.54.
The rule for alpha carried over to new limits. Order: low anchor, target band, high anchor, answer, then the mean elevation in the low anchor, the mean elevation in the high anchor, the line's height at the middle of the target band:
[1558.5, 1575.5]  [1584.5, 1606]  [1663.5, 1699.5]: 0.01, 57.9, 59.6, 58.3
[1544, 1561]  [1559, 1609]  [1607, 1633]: -0.02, 57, 57.2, 57.1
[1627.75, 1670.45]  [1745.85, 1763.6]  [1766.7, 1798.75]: -0.21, 59.9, 51.7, 53.5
